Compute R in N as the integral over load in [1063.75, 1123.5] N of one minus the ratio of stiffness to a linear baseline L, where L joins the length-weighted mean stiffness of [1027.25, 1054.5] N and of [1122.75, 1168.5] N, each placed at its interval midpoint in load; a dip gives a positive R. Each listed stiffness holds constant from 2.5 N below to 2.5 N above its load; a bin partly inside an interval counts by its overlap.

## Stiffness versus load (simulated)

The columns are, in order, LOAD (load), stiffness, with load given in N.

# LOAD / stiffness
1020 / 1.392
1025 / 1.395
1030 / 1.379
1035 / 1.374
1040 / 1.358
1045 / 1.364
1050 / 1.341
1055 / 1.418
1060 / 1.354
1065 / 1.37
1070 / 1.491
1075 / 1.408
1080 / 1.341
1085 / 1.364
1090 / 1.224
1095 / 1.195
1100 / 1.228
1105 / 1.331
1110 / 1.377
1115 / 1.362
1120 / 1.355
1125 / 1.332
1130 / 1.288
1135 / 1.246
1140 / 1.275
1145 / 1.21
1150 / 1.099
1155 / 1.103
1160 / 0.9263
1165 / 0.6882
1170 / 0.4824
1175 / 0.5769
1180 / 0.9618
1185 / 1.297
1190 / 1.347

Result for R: -4.7 N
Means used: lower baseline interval 1.37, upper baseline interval 1.11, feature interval 1.34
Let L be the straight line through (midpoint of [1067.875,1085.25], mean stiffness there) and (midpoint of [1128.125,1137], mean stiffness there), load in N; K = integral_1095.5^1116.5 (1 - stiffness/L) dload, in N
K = 0.3 N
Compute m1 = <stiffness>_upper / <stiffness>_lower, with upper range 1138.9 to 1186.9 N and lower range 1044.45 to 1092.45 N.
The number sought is 0.7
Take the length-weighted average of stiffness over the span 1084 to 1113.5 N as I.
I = 1.29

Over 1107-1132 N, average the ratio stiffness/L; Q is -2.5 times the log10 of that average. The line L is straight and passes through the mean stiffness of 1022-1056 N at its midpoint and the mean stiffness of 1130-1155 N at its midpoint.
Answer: -0.08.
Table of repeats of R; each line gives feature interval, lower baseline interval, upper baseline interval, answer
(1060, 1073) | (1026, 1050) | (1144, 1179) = -1.7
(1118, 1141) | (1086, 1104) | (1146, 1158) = -2.8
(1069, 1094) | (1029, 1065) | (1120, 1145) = -0.2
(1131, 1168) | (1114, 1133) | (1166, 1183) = -2.4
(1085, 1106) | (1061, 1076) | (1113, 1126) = 2.0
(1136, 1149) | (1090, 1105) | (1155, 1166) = -3.1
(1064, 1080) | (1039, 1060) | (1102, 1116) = -0.6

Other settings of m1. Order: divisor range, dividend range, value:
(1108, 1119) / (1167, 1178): 0.41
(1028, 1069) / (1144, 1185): 0.65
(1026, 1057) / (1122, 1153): 0.90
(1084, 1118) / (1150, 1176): 0.62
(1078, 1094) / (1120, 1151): 0.97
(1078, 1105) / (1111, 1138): 1.03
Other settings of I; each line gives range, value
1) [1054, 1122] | 1.34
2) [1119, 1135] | 1.31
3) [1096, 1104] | 1.24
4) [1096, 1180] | 1.11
